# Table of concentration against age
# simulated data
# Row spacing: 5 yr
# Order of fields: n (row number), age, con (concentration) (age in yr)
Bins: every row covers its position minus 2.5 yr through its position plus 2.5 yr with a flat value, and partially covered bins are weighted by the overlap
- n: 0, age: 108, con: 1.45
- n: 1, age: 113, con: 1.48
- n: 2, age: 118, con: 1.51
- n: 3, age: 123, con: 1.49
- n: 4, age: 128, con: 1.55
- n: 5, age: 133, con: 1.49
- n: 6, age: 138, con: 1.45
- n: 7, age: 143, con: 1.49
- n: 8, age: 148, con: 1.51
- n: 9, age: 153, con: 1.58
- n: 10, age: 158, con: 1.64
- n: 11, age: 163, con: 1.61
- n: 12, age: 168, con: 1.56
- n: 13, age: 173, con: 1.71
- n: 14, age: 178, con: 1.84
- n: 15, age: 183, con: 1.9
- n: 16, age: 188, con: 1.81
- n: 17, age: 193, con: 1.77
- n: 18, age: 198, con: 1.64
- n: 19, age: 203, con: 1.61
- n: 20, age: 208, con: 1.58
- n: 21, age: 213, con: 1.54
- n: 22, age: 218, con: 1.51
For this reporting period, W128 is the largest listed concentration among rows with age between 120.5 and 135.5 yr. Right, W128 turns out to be 1.55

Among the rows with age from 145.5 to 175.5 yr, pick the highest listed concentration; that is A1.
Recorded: 1.71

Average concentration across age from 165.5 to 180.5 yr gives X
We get 1.7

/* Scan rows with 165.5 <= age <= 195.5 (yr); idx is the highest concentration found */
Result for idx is 1.9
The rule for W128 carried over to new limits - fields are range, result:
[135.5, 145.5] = 1.49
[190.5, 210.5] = 1.77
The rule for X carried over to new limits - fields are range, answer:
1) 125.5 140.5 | 1.5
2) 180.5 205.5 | 1.75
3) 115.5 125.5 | 1.5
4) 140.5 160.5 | 1.55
